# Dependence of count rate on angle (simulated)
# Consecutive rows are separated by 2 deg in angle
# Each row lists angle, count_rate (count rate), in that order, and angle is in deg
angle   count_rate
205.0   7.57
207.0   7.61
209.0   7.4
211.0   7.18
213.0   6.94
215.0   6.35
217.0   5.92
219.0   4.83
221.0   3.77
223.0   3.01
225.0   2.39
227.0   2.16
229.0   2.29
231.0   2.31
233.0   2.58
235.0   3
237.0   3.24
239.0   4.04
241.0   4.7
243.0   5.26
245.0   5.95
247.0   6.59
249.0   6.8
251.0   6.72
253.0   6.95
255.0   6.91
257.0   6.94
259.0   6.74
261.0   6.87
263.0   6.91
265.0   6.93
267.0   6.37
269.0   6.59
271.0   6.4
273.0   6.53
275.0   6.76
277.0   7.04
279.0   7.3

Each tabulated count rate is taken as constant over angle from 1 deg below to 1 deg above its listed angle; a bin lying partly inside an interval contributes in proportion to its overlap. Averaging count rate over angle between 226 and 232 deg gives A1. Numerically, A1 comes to 2.25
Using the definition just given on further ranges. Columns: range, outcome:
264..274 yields 6.56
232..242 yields 3.51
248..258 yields 6.86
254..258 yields 6.93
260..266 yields 6.9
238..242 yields 4.37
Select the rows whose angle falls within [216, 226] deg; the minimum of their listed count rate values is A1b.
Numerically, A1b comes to 2.39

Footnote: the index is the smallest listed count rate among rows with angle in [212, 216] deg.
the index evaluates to 6.35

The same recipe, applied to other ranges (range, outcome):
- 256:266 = 6.74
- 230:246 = 2.31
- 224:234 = 2.16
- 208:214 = 6.94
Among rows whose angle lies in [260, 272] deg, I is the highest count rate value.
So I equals 6.93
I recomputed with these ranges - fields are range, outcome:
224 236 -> 3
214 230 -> 6.35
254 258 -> 6.94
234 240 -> 4.04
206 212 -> 7.61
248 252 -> 6.8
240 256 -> 6.95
